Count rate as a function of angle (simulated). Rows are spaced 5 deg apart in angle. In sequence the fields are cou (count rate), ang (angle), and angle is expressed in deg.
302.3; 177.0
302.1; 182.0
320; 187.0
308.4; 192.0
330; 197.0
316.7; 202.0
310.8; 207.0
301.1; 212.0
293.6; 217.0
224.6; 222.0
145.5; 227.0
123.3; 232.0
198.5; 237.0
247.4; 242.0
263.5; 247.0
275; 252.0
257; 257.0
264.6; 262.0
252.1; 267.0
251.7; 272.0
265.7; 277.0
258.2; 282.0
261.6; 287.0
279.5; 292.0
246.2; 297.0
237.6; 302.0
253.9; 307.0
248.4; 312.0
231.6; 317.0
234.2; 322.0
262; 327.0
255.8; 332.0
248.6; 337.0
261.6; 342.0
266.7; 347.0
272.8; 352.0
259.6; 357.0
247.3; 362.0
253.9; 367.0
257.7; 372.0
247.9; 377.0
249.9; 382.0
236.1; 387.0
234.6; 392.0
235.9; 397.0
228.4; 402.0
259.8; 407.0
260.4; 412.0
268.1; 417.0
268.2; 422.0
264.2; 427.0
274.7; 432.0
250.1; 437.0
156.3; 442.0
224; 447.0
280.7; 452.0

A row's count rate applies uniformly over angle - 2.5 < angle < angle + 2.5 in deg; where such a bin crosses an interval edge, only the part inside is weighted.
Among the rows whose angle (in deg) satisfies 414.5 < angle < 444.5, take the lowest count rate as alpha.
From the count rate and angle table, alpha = 156.3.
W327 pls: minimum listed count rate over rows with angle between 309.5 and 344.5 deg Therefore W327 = 231.6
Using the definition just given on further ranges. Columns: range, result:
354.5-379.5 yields 247.3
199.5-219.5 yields 293.6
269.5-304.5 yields 237.6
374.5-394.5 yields 234.6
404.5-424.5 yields 259.8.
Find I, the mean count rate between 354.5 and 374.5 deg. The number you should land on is 255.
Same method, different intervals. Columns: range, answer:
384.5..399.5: 236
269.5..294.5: 263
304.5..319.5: 245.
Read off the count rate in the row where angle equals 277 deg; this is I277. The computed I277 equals 265.7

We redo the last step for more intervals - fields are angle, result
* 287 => 261.6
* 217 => 293.6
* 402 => 228.4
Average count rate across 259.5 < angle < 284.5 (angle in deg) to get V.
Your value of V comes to 258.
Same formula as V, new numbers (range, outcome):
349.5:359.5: 266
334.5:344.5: 255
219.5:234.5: 164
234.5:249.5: 236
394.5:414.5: 246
